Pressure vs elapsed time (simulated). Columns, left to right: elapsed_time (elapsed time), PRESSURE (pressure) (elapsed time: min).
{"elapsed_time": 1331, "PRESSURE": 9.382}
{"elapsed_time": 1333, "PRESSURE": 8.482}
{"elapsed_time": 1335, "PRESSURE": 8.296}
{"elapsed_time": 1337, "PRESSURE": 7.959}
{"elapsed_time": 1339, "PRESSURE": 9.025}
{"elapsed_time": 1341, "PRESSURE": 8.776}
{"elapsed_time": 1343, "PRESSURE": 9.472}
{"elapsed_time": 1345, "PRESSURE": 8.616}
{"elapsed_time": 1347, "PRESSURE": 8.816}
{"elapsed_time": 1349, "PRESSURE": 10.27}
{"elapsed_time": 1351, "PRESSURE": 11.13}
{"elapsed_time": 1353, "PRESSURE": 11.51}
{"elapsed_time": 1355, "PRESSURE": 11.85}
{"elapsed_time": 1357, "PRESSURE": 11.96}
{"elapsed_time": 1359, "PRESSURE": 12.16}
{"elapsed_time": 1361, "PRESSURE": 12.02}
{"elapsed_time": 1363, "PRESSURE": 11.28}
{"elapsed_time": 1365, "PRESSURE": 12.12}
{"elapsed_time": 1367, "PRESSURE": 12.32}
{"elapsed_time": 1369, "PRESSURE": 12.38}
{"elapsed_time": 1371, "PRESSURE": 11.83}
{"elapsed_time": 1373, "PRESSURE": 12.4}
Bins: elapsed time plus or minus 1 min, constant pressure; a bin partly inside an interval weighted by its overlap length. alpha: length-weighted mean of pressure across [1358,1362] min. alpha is 12.1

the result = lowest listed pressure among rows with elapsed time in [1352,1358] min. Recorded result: 11.51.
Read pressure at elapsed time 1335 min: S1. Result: 8.296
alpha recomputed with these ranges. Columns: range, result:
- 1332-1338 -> 8.25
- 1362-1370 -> 12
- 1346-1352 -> 10.1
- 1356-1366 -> 11.9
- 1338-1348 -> 8.94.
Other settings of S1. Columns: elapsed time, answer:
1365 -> 12.12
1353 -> 11.51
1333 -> 8.482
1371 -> 11.83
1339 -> 9.025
